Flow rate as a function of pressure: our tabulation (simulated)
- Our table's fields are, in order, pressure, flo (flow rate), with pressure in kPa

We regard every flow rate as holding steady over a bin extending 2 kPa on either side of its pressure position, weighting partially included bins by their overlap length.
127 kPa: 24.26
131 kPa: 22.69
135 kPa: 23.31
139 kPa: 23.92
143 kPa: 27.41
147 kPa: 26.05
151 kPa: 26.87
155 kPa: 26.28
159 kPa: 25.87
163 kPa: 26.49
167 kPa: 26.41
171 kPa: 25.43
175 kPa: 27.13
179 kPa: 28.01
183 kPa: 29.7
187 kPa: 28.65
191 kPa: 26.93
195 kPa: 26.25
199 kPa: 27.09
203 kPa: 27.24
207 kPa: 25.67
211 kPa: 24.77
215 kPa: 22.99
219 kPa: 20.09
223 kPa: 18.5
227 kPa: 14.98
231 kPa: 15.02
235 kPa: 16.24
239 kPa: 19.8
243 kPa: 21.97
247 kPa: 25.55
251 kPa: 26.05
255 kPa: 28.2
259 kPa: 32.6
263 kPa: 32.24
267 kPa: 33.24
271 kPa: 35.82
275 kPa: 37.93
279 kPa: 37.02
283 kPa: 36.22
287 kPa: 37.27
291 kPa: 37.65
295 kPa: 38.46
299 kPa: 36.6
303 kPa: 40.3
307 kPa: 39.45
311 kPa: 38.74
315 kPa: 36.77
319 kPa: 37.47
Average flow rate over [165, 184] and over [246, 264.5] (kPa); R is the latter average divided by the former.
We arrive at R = 1.07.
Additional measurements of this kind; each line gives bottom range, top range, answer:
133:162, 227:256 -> 0.82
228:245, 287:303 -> 2.10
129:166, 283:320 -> 1.49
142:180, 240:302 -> 1.24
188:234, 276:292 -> 1.63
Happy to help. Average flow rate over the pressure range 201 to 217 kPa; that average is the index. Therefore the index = 25.2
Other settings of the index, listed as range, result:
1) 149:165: 26.4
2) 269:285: 36.7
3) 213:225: 20.5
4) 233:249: 20.9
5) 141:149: 26.7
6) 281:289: 36.7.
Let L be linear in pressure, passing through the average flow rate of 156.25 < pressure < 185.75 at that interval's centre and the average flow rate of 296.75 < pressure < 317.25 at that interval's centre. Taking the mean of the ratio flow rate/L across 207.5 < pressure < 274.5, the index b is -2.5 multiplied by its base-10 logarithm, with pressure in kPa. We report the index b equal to 0.32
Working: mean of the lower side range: 27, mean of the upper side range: 38.4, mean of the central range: 24.6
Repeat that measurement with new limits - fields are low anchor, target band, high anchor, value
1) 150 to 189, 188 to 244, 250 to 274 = 0.308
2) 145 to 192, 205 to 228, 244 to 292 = 0.358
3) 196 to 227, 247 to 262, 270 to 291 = 0.113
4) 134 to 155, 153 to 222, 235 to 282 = 0.043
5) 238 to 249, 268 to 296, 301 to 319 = -0.163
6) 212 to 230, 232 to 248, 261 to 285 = 0.243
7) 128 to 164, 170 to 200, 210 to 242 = -0.230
